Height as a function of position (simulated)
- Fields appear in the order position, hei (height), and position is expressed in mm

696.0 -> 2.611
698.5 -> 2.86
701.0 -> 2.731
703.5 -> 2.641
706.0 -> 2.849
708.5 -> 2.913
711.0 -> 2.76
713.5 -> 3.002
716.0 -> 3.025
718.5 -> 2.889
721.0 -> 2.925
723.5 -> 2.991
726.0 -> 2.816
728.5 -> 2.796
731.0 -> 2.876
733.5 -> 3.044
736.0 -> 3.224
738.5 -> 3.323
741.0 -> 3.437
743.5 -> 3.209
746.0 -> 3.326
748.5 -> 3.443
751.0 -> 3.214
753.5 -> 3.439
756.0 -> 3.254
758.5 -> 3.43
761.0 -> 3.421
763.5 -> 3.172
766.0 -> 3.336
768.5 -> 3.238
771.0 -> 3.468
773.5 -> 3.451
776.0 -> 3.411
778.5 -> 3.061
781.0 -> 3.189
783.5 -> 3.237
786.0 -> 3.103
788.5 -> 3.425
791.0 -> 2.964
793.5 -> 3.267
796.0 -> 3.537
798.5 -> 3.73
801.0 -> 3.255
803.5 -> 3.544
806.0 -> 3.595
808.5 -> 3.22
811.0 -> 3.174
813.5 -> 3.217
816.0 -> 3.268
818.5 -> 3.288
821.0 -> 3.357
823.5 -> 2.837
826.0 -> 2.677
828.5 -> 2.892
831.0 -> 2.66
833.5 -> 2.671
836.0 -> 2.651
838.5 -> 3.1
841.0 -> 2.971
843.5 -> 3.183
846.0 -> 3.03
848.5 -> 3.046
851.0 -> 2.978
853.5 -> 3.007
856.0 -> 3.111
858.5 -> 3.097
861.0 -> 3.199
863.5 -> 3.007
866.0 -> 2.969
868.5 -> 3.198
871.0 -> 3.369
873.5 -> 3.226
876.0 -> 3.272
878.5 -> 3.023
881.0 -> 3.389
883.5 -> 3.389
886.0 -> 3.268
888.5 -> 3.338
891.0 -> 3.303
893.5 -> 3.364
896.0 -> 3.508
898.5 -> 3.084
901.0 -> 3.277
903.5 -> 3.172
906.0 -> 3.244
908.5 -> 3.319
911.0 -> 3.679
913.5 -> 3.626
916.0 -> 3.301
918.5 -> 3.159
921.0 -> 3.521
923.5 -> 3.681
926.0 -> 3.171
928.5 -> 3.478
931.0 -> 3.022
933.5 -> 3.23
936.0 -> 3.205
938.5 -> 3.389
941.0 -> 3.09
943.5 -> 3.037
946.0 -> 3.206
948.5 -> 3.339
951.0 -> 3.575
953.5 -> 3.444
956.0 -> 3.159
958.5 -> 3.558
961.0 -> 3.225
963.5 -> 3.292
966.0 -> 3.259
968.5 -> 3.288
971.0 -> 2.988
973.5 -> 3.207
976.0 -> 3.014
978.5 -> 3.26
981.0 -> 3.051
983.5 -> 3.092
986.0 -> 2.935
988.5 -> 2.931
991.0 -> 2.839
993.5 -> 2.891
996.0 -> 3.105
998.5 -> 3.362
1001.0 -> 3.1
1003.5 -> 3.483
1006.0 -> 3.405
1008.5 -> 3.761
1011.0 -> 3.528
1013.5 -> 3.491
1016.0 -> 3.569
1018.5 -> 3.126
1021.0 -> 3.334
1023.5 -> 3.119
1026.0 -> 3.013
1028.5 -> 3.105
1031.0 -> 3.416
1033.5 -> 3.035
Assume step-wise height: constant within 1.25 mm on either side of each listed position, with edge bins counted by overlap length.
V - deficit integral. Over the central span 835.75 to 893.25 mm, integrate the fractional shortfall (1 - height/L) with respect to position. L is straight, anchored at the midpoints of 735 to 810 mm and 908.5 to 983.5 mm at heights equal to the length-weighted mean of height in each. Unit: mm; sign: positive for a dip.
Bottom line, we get 2.78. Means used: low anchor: 3.33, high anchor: 3.29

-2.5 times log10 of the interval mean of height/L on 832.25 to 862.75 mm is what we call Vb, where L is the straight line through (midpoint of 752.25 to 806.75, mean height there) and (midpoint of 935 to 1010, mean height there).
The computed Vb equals 0.10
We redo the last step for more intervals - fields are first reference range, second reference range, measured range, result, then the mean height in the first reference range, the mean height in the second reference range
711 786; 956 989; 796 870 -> 0.024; 3.19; 3.17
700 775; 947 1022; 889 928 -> -0.049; 3.12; 3.25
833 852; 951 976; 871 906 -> -0.068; 2.96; 3.27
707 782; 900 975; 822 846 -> 0.131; 3.17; 3.3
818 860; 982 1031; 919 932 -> -0.090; 2.97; 3.22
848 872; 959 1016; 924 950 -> -0.022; 3.1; 3.22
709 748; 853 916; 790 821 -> -0.063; 3.05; 3.26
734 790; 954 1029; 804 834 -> 0.065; 3.3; 3.22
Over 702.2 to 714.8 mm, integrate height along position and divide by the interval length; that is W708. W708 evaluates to 2.83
